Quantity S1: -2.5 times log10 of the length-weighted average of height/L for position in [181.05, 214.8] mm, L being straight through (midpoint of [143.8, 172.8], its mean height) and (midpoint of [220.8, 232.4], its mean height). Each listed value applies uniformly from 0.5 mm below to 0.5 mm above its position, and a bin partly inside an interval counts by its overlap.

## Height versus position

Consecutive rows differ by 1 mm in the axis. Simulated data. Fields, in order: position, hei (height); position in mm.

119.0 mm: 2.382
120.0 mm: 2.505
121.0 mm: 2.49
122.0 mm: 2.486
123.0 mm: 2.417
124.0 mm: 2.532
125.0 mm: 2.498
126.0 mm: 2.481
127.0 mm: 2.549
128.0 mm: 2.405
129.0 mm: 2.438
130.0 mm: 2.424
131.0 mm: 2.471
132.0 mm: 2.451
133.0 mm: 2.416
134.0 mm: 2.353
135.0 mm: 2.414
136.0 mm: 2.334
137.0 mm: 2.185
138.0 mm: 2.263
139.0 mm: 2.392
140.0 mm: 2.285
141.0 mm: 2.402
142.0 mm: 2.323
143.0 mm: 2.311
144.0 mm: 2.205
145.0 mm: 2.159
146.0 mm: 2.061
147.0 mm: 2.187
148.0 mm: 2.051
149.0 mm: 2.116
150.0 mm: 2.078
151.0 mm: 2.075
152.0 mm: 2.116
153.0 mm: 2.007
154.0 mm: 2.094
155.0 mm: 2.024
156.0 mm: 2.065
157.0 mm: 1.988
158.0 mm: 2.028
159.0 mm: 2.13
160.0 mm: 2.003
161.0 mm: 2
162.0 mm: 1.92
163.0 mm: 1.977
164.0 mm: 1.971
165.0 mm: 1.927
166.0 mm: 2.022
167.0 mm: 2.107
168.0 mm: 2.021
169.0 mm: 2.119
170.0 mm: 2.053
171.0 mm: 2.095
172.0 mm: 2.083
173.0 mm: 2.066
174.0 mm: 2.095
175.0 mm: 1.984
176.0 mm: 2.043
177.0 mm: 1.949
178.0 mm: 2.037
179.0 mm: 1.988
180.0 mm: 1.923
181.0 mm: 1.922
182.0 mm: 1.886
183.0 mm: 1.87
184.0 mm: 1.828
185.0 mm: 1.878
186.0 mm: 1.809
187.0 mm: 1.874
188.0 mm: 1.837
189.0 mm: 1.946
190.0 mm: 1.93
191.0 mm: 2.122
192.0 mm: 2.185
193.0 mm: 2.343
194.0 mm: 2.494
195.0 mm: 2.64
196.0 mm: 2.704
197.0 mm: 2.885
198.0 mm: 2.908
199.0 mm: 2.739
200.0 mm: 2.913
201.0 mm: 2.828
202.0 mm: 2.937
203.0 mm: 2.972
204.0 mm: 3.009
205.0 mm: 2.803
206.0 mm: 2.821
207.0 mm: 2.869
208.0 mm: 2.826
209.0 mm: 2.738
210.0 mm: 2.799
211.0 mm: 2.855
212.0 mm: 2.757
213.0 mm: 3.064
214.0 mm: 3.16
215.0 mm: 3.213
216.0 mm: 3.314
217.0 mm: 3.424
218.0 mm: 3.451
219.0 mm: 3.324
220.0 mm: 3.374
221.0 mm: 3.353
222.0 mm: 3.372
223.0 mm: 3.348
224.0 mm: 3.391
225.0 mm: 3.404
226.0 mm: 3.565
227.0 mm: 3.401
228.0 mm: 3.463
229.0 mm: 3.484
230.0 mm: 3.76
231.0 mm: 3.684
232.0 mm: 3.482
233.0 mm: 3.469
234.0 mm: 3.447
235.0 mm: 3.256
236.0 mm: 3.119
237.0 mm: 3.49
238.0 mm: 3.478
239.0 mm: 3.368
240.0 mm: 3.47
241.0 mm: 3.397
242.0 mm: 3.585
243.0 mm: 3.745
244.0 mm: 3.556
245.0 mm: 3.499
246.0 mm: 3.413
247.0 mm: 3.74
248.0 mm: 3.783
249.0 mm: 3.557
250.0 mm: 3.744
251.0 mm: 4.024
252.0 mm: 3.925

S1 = 0.15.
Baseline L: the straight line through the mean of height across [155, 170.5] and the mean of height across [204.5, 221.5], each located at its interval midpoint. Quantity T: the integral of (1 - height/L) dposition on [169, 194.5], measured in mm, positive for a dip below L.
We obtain 4.2 mm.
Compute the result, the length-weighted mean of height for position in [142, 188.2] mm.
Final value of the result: 2.03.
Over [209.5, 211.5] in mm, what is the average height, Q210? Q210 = 2.83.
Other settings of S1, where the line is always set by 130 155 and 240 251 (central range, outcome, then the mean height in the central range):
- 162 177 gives 0.267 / 2.03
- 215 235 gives -0.031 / 3.44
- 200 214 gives 0.080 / 2.88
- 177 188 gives 0.409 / 1.9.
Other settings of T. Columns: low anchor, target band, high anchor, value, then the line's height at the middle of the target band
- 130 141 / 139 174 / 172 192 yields 1.34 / 2.18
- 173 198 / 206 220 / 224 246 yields -0.93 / 2.87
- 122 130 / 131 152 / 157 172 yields 0.36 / 2.29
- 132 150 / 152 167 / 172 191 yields 0.71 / 2.12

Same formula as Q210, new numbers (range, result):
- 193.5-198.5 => 2.73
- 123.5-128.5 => 2.49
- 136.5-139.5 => 2.28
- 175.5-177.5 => 2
